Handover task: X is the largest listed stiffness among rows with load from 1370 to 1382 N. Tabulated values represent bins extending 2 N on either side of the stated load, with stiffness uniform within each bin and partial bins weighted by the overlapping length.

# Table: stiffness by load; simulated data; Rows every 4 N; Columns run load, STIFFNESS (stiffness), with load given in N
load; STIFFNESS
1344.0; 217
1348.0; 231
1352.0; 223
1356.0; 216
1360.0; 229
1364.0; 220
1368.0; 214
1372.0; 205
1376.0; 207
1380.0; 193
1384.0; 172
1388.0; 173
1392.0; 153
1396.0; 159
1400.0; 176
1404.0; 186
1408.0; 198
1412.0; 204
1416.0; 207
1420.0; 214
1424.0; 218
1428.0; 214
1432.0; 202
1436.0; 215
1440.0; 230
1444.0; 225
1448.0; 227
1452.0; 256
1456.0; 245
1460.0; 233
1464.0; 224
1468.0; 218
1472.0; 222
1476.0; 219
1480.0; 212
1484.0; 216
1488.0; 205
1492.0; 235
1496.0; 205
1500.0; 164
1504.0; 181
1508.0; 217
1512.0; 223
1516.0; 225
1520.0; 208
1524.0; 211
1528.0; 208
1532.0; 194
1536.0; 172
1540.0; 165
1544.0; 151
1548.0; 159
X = 207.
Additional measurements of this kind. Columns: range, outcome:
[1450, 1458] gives 256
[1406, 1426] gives 218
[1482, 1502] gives 235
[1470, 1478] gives 222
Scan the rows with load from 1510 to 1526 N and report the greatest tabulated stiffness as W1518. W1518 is 225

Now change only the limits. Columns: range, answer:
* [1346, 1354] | 231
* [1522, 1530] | 211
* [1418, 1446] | 230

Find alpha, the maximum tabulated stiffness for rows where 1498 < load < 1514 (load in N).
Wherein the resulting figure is 223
